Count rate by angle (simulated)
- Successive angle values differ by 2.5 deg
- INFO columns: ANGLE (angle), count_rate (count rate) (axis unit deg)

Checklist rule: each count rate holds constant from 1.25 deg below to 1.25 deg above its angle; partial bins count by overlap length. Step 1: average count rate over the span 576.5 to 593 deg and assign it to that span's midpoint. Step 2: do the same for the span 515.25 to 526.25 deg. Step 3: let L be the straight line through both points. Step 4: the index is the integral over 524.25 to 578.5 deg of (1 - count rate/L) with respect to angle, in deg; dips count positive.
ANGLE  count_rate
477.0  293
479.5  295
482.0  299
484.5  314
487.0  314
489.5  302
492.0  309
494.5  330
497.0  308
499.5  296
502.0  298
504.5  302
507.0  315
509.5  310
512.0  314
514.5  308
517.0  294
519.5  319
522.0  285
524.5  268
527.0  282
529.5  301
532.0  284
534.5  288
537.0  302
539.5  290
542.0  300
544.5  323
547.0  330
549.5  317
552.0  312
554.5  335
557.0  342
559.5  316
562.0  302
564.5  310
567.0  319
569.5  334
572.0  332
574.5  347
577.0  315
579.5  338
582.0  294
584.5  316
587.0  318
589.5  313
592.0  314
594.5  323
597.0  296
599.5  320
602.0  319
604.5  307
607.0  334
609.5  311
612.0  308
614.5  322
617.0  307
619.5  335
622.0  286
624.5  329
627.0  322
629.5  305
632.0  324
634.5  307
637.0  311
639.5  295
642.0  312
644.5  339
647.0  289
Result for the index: -1.60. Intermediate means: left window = 292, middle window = 312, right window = 315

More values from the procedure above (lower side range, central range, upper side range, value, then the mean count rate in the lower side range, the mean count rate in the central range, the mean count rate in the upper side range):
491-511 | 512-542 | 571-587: 1.9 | 309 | 294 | 323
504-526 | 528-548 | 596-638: 0.2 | 301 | 302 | 314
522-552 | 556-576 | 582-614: -1.2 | 299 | 325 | 314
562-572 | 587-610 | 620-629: 0.1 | 320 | 316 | 314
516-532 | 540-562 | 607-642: -1.7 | 291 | 320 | 313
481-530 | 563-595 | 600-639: -1.0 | 303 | 321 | 315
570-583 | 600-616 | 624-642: 0.1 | 326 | 317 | 313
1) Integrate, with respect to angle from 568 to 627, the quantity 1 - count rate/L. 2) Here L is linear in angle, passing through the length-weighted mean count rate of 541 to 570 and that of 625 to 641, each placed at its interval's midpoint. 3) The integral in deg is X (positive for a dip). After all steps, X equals -0.5 deg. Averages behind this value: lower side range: 320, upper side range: 312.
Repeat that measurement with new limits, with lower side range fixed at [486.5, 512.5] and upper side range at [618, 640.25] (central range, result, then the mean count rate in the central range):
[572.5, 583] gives -0.5 deg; 325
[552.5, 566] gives -0.4 deg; 320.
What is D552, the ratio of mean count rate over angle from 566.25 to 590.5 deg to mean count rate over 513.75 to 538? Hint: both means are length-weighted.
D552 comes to 1.1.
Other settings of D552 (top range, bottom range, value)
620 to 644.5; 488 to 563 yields 1.02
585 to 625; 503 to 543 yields 1.06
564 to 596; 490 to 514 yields 1.04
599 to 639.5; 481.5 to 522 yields 1.02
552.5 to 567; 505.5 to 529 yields 1.07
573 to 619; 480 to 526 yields 1.04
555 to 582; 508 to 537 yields 1.10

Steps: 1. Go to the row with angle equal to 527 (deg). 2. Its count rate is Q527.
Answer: 282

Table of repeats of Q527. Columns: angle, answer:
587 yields 318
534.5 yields 288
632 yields 324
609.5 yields 311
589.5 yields 313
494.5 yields 330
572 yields 332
